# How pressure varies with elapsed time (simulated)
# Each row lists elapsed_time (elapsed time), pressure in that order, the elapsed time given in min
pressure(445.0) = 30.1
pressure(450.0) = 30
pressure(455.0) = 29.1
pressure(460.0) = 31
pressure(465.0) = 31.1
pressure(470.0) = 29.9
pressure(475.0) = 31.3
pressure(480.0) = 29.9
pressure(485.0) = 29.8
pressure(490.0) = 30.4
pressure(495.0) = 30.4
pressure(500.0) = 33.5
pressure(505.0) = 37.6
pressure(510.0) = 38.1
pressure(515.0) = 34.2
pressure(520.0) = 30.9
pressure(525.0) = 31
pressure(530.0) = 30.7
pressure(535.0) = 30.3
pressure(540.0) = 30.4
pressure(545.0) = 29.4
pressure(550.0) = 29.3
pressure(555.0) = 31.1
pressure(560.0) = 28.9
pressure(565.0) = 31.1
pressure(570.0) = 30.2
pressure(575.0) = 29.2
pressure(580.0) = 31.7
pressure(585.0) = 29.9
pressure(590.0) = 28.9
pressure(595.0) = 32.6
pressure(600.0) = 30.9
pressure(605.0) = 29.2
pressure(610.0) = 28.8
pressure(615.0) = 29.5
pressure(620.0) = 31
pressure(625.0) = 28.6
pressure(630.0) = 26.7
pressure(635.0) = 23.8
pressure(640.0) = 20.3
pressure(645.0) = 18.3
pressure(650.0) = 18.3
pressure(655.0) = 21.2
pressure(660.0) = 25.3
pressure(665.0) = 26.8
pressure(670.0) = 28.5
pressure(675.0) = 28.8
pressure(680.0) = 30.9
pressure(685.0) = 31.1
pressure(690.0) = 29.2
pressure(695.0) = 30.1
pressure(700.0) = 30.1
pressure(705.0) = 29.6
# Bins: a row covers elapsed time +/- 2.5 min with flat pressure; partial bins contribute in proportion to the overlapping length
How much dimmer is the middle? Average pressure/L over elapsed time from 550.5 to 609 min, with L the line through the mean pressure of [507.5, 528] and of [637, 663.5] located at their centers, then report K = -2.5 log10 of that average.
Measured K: -0.10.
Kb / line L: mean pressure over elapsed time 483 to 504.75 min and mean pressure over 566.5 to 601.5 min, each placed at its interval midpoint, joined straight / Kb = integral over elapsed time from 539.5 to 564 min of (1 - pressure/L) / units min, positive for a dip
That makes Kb 0.86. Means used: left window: 31.7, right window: 30.5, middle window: 29.9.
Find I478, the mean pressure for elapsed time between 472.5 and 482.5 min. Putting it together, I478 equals 30.6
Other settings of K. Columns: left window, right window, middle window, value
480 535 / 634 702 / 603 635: -0.02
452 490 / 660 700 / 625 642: 0.20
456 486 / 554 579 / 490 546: -0.07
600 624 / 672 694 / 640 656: 0.48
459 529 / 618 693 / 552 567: -0.03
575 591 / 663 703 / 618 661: 0.25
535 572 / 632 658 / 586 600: -0.18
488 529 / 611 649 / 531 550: 0.04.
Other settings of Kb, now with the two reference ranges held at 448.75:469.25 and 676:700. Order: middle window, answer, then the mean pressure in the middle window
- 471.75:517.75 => -3.8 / 32.7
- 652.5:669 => 3.0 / 24.8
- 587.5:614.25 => 0.2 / 30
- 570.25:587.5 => 0.0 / 30.3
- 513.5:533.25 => -0.8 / 31.5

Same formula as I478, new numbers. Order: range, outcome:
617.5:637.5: 27.5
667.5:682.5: 29.4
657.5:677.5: 27.4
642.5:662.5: 20.8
